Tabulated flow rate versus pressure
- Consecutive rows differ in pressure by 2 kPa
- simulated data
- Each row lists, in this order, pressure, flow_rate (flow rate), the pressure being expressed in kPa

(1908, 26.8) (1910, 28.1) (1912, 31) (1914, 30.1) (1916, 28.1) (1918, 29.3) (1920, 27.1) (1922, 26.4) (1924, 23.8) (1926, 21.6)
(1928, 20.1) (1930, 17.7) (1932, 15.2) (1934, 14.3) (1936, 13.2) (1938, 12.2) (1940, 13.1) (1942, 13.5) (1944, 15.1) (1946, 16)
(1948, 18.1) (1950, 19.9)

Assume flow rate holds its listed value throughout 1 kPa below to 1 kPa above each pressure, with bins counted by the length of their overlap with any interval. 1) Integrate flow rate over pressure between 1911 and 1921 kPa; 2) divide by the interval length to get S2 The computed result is 29.1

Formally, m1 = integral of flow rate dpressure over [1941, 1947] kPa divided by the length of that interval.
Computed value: 14.9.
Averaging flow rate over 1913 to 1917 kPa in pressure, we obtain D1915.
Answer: 29.1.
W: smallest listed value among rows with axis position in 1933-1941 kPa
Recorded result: 12.2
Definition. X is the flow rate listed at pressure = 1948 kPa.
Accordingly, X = 18.1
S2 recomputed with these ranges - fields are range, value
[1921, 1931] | 21.9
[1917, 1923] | 27.6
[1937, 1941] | 12.6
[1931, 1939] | 13.7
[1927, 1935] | 16.8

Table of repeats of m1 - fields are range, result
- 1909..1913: 29.6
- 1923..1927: 22.7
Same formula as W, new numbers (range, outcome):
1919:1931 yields 17.7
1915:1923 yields 26.4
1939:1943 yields 13.1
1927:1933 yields 15.2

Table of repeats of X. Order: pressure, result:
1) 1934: 14.3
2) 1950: 19.9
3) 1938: 12.2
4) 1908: 26.8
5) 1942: 13.5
